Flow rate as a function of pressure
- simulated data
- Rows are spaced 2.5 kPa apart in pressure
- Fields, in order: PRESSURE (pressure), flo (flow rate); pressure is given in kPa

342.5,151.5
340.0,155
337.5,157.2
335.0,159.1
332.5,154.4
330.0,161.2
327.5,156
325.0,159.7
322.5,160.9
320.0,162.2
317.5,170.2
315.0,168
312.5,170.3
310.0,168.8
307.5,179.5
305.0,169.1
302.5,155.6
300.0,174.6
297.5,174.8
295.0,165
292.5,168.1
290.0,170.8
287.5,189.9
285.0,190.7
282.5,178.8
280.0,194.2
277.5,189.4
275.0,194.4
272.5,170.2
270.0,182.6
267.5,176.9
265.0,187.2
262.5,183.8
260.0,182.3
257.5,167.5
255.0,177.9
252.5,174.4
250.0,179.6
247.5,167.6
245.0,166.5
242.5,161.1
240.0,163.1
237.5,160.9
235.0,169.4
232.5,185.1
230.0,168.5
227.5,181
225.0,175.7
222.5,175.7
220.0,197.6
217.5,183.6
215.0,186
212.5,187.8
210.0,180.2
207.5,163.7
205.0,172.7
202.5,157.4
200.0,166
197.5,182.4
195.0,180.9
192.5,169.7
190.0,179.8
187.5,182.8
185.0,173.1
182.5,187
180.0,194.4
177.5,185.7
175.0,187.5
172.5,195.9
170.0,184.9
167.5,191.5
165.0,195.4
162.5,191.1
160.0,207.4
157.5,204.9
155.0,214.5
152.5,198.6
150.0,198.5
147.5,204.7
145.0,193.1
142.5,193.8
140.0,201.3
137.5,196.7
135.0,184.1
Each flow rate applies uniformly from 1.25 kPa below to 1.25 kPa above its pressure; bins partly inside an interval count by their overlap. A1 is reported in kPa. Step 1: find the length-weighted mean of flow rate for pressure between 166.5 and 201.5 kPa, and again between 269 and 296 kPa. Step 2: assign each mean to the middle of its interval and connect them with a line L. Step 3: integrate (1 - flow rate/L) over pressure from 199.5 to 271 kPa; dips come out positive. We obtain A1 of 2.6 kPa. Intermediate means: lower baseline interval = 183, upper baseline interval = 181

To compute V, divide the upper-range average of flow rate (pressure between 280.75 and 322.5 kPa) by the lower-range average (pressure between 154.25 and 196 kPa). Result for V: 0.91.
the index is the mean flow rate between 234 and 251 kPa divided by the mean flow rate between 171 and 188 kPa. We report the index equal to 0.89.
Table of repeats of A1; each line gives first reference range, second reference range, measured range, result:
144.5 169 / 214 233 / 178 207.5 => 2.1 kPa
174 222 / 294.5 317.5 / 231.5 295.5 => -1.2 kPa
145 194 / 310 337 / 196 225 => 1.0 kPa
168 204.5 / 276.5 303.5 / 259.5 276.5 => -0.4 kPa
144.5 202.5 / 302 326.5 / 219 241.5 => 0.7 kPa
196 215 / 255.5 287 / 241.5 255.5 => 0.7 kPa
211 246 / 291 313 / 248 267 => -0.6 kPa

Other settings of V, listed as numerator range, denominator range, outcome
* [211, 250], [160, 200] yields 0.95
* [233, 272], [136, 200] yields 0.91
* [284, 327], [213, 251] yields 0.97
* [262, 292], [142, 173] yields 0.93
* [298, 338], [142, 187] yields 0.85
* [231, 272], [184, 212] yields 1.00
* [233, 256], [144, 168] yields 0.85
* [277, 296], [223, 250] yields 1.06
